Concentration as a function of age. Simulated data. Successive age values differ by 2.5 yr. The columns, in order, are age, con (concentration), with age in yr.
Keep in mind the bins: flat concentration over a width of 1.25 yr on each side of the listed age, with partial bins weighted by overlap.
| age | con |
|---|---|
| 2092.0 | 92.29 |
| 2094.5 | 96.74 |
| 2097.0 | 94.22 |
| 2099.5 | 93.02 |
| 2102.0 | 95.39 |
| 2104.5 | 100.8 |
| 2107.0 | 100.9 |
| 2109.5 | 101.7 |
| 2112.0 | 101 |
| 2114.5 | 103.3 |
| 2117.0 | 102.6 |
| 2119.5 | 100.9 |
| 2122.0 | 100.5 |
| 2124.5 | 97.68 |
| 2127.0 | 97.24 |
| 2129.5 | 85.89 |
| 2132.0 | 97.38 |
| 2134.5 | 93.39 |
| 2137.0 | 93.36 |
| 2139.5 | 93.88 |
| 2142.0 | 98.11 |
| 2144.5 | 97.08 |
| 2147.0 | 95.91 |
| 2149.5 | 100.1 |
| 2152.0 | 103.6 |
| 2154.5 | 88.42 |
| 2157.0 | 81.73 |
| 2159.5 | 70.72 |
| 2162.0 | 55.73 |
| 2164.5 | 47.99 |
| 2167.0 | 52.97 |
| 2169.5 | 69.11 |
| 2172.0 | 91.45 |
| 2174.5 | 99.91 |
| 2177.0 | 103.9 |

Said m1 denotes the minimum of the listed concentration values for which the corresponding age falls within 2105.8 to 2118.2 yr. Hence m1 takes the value 100.9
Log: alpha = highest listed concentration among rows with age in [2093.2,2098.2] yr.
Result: 96.74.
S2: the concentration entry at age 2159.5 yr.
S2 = 70.72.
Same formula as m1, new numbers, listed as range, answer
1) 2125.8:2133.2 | 85.89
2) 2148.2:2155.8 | 88.42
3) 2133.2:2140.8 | 93.36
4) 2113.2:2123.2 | 100.5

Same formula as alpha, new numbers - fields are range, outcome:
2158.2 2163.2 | 70.72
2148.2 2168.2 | 103.6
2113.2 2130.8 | 103.3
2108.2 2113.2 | 101.7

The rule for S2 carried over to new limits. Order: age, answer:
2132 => 97.38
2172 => 91.45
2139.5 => 93.88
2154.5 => 88.42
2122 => 100.5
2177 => 103.9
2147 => 95.91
